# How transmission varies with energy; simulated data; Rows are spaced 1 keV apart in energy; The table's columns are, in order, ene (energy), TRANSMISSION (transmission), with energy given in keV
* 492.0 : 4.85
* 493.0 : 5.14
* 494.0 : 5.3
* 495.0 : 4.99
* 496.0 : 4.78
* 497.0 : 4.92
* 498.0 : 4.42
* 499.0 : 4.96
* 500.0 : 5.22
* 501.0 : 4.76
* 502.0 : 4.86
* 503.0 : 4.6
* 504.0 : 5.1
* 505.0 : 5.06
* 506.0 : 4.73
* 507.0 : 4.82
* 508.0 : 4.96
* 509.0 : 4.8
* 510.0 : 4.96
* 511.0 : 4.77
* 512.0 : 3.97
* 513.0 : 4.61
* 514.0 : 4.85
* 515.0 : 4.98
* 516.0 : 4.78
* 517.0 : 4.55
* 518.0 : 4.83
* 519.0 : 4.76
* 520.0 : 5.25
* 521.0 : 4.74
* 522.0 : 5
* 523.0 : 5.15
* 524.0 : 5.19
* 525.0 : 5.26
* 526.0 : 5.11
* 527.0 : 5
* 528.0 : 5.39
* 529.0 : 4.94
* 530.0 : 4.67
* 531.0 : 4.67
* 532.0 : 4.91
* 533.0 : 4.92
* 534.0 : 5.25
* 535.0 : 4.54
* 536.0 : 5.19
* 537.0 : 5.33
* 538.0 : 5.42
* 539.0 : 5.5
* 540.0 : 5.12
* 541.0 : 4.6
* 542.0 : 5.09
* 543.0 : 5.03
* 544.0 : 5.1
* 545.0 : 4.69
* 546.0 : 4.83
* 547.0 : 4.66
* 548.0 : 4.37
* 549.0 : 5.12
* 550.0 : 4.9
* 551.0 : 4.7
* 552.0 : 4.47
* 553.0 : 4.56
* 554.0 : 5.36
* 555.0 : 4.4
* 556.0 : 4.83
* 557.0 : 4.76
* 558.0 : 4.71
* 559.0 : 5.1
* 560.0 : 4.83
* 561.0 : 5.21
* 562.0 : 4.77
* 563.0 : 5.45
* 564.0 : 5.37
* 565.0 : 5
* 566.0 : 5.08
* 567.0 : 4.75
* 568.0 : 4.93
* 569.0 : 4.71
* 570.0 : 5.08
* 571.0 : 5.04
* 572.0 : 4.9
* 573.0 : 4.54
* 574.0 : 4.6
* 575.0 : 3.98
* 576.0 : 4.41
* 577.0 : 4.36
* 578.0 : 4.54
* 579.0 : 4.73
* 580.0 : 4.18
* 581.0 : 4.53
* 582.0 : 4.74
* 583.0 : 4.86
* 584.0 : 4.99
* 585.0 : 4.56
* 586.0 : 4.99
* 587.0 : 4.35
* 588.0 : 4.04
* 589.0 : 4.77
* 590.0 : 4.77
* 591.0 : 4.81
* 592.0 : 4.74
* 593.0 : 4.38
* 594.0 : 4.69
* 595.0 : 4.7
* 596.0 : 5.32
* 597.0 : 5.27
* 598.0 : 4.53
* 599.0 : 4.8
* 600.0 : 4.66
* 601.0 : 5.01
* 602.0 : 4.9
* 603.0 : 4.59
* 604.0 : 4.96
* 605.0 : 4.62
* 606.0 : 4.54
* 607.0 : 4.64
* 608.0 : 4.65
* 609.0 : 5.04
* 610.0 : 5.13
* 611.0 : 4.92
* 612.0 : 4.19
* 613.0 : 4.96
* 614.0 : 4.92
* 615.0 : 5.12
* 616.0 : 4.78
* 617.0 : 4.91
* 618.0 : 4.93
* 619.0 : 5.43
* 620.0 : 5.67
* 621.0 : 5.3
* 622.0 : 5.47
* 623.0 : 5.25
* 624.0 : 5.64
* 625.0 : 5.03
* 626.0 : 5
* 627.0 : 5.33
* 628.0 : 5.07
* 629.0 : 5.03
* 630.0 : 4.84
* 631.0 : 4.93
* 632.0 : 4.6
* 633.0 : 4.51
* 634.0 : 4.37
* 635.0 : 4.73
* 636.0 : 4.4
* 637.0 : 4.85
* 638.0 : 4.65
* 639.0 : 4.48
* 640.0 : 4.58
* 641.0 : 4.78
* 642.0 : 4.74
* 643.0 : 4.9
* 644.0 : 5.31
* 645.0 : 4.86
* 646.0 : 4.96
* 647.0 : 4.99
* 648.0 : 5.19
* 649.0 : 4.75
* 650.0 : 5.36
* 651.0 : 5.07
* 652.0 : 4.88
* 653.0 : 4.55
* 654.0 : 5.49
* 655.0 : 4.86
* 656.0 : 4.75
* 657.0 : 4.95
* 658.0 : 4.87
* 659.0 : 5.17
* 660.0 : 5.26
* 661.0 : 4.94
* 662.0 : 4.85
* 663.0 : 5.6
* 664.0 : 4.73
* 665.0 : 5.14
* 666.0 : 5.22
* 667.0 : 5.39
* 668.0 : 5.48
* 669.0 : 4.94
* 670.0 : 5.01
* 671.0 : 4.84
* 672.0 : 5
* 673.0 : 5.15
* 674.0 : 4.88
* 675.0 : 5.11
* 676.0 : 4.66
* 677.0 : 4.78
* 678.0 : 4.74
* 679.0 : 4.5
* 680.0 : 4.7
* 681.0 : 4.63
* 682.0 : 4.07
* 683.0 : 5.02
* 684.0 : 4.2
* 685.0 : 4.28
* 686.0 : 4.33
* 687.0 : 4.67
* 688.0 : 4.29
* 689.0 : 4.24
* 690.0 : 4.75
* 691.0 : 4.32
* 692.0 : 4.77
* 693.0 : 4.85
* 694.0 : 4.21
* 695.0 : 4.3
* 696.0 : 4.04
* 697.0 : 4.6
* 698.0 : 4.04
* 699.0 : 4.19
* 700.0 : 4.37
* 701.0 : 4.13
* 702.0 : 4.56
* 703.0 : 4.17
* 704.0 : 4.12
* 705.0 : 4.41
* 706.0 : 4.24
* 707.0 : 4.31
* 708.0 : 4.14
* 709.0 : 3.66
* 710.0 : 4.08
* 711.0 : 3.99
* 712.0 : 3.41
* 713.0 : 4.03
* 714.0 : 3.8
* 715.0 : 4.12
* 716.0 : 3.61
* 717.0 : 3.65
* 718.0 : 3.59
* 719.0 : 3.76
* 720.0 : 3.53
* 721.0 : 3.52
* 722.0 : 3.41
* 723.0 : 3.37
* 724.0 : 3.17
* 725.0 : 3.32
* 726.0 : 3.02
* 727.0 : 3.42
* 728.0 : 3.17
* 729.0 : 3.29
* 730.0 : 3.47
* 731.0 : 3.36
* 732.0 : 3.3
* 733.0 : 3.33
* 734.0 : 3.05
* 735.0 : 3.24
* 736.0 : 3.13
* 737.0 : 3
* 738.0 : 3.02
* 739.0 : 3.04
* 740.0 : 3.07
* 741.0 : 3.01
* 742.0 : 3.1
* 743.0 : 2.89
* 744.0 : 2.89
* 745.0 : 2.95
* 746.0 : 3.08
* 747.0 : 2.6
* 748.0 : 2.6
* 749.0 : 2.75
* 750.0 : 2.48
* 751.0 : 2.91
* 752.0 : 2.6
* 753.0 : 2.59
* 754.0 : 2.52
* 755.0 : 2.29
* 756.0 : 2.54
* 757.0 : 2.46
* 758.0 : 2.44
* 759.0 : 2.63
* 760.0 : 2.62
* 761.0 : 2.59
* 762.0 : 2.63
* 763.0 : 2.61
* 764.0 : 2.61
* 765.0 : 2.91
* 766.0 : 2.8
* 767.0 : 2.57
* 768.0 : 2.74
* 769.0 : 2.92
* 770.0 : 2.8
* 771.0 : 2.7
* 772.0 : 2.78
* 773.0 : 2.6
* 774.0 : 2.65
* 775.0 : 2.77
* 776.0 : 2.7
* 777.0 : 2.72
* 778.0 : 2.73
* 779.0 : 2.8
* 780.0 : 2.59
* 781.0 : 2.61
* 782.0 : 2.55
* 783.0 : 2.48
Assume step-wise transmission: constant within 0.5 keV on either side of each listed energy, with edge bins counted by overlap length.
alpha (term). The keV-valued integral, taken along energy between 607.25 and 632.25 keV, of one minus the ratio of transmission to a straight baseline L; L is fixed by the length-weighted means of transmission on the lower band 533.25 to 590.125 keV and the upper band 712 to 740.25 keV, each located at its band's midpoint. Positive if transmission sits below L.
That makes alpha -4.25 keV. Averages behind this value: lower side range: 4.82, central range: 5.05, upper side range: 3.39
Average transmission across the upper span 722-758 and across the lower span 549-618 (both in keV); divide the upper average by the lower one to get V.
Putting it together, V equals 0.62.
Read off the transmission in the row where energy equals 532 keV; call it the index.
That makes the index 4.91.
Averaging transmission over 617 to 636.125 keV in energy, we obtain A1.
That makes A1 5.04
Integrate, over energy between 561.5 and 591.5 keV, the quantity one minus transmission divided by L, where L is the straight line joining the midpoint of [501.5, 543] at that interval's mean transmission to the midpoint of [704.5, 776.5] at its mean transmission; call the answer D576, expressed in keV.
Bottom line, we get -1.64 keV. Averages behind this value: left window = 4.93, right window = 3.12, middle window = 4.73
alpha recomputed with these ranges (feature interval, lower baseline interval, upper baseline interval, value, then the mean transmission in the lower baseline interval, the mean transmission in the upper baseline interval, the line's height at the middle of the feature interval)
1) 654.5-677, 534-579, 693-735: -5.0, 4.86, 3.79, 4.12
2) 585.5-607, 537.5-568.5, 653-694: 0.7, 4.93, 4.82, 4.89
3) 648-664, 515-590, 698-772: -4.4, 4.85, 3.24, 3.94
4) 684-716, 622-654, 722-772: -4.0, 4.91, 2.89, 3.76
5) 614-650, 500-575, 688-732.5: -5.0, 4.9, 3.91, 4.36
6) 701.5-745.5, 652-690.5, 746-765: -0.7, 4.84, 2.6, 3.45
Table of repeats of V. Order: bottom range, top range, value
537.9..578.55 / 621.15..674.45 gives 1.03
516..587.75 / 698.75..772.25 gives 0.66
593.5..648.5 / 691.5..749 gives 0.74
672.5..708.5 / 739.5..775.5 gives 0.61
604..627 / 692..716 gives 0.83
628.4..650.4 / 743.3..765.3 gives 0.55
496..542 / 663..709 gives 0.93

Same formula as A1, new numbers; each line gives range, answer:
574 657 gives 4.83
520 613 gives 4.84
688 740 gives 3.79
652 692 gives 4.83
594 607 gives 4.81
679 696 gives 4.46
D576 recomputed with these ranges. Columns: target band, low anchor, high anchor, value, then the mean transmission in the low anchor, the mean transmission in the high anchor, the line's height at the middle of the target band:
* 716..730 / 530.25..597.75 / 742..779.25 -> -1.4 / 4.82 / 2.69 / 3.1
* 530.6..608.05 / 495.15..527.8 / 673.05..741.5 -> -3.5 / 4.87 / 3.96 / 4.6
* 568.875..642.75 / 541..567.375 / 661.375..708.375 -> -0.3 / 4.89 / 4.62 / 4.78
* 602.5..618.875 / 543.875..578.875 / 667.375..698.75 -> -0.3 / 4.8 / 4.63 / 4.73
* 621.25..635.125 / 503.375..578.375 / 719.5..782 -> -3.2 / 4.88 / 2.88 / 4.05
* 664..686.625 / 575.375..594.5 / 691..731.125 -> -4.0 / 4.6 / 3.89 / 4.09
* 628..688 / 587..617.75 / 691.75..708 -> -4.5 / 4.77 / 4.32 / 4.51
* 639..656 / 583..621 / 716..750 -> -2.7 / 4.83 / 3.18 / 4.25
